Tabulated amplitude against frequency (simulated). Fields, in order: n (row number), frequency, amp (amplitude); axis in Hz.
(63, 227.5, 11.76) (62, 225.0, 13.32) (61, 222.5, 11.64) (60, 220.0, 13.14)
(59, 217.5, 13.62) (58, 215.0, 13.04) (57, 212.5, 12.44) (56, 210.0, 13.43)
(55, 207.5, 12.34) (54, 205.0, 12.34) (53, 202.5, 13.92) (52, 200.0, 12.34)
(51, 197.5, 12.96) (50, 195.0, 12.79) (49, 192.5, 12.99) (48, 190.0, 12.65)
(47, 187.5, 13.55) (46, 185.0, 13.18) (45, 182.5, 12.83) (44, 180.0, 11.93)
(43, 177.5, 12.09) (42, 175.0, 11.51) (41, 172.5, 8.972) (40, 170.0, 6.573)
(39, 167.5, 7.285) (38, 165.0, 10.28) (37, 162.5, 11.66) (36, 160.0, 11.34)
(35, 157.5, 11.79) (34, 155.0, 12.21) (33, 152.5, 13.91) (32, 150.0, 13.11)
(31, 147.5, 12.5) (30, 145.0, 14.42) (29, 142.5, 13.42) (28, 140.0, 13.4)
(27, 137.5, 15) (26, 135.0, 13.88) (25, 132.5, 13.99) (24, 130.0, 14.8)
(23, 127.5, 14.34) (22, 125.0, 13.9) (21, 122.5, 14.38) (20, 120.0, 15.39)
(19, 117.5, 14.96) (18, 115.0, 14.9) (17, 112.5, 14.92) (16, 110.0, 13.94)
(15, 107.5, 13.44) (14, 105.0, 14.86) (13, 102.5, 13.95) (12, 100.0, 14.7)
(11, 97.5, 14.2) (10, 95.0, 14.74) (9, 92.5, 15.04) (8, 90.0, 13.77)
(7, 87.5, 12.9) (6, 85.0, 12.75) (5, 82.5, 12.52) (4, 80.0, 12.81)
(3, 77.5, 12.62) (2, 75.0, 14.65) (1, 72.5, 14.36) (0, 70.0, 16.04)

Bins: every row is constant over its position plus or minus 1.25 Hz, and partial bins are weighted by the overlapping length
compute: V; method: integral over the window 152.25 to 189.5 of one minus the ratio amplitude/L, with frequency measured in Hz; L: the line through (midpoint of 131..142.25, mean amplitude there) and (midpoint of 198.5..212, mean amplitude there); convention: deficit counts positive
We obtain 6.1 Hz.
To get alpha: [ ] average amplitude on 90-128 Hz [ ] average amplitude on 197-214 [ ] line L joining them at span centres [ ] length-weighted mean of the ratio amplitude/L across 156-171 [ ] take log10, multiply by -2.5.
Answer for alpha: 0.340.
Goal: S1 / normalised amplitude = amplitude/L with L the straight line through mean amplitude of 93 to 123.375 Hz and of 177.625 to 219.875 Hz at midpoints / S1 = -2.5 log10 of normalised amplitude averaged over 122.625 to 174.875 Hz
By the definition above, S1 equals 0.122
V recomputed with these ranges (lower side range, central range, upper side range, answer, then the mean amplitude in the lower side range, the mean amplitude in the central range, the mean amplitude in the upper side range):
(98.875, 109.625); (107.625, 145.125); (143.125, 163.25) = -2.33 Hz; 14.2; 14.3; 12.7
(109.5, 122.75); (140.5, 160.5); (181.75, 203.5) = 1.57 Hz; 14.8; 12.9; 13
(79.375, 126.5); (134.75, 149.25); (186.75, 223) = -0.09 Hz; 14.1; 13.7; 12.9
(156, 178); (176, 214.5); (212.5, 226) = -3.92 Hz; 10.1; 12.8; 12.9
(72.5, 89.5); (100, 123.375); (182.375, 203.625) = -2.50 Hz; 13.2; 14.5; 13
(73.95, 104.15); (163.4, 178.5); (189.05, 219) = 4.23 Hz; 13.7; 9.46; 12.9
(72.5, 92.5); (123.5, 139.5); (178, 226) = -1.38 Hz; 13.3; 14.3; 12.9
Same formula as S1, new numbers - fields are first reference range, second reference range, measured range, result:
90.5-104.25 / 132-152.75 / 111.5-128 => -0.04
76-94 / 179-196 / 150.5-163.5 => 0.06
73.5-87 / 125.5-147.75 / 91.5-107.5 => -0.08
